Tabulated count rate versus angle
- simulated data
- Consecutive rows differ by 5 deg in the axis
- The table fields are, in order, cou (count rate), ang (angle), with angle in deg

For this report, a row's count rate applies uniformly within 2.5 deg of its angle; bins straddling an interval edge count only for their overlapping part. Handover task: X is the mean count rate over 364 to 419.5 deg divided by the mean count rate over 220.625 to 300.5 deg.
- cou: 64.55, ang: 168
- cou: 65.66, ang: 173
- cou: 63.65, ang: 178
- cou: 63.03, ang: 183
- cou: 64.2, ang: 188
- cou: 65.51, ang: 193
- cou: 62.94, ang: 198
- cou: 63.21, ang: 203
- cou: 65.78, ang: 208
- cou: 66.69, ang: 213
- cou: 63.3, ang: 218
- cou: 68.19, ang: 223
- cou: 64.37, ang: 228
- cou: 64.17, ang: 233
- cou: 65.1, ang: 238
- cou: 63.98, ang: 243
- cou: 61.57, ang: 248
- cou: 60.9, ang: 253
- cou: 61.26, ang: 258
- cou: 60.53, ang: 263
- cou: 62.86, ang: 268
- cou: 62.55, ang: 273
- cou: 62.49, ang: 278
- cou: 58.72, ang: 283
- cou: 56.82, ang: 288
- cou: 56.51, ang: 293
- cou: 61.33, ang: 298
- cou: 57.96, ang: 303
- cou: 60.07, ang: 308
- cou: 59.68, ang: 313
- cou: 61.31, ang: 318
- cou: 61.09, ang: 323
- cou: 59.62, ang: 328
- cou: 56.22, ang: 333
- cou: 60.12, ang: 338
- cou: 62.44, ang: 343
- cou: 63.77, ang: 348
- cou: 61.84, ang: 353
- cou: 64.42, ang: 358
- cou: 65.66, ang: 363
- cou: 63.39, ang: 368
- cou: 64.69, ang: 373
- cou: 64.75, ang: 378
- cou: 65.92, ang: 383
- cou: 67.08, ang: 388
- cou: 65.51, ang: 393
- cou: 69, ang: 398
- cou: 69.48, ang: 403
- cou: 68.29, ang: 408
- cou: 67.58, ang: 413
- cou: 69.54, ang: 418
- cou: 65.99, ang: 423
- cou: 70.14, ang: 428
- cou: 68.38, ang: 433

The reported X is 1.1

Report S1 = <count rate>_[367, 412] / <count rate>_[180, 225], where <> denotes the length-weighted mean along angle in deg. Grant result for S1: 1.0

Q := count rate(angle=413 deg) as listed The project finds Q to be 67.58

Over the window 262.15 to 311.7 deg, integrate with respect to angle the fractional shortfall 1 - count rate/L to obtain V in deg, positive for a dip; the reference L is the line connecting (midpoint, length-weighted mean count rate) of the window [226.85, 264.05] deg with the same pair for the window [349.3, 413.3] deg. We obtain 2.9 deg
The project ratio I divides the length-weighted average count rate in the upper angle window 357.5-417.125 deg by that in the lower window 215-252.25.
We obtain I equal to 1.03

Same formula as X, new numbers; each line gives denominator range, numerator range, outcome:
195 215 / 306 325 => 0.94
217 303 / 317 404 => 1.03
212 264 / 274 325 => 0.94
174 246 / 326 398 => 0.98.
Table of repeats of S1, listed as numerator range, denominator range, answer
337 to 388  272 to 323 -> 1.07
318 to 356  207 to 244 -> 0.93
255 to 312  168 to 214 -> 0.93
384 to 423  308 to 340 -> 1.14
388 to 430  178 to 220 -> 1.06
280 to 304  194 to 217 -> 0.90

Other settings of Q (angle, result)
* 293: 56.51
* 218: 63.3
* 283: 58.72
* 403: 69.48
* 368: 63.39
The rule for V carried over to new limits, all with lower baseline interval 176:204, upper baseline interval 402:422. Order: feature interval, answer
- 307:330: 2.1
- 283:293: 1.3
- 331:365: 2.5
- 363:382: 0.9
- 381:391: 0.2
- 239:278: 1.9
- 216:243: -0.1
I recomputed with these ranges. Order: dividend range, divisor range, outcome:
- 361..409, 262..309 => 1.11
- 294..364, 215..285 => 0.97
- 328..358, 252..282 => 0.99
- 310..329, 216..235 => 0.93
